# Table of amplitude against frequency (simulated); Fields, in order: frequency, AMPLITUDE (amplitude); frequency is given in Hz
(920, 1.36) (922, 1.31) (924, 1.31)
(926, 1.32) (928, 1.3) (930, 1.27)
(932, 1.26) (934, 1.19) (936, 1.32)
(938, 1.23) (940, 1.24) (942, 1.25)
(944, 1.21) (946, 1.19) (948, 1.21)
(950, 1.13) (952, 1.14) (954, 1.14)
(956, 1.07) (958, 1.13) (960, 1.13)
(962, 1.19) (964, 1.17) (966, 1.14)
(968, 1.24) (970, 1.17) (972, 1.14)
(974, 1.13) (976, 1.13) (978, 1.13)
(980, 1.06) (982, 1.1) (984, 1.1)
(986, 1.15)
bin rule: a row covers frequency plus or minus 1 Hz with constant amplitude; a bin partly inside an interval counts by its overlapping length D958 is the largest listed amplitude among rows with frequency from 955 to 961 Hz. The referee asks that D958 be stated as 1.13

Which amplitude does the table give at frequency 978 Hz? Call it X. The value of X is 1.13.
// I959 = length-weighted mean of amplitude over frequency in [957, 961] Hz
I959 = 1.13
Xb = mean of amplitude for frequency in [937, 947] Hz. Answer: 1.22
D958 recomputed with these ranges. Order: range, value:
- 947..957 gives 1.21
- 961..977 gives 1.24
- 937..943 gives 1.25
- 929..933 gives 1.27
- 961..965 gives 1.19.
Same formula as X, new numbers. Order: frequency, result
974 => 1.13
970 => 1.17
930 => 1.27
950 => 1.13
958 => 1.13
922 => 1.31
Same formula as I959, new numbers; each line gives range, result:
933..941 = 1.25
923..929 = 1.31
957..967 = 1.15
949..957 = 1.12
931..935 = 1.23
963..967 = 1.15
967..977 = 1.16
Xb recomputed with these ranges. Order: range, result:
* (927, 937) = 1.27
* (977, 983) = 1.1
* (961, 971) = 1.18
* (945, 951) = 1.18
